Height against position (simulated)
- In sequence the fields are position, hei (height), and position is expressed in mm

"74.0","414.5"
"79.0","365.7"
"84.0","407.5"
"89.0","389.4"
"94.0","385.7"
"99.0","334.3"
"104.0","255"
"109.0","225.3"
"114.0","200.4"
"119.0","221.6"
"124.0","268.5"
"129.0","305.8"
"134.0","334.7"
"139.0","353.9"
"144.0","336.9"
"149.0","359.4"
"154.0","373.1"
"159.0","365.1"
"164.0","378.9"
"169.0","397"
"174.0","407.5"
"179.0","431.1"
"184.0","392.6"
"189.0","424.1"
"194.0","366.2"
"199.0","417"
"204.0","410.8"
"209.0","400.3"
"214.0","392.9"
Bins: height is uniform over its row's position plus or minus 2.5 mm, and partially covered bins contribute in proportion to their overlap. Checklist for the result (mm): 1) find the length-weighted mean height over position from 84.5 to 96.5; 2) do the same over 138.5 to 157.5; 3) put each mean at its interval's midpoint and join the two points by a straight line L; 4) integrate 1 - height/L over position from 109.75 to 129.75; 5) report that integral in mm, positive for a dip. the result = 7.0 mm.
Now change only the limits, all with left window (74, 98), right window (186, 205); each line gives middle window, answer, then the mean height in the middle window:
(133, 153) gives 2.3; 349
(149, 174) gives 1.2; 380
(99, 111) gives 4.0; 260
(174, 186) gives -0.3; 412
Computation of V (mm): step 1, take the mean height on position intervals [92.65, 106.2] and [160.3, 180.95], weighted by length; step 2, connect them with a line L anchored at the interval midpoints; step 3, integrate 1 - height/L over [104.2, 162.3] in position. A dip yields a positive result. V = 9.4 mm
